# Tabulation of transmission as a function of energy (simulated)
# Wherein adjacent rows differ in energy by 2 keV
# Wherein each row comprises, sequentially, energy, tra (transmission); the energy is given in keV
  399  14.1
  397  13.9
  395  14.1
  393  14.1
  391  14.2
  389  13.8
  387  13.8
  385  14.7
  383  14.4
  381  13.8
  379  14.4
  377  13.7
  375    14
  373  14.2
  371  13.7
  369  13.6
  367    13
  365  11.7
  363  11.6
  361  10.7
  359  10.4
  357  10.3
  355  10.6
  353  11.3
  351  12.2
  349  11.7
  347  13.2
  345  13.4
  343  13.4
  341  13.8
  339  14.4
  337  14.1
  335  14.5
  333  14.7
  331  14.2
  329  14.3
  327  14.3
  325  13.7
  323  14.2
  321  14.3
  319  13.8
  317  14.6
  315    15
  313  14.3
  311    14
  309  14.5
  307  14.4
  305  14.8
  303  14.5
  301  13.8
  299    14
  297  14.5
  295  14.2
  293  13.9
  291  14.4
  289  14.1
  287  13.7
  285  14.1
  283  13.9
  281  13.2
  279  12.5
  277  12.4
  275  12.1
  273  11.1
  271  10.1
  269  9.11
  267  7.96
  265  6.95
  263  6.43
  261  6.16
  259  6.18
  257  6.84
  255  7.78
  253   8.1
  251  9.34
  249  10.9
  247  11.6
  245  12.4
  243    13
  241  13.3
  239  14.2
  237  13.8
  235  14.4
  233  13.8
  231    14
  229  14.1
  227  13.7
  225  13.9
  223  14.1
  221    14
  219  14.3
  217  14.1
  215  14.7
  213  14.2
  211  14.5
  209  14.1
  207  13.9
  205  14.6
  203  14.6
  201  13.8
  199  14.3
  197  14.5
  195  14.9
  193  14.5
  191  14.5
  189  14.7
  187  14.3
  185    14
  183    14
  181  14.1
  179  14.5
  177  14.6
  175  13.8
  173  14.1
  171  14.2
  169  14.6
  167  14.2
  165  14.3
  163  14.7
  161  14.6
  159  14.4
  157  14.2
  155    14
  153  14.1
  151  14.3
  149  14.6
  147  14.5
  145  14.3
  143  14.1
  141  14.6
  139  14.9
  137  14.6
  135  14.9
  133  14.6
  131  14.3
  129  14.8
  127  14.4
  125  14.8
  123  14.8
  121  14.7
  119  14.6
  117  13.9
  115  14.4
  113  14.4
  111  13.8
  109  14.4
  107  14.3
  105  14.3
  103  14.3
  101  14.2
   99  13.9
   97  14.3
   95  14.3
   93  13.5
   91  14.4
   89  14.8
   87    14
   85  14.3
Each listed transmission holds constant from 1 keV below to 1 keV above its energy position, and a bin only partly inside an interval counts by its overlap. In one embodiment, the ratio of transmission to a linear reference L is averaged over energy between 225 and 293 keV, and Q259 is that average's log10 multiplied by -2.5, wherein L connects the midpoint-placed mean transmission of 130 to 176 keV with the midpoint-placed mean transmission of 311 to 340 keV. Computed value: 0.24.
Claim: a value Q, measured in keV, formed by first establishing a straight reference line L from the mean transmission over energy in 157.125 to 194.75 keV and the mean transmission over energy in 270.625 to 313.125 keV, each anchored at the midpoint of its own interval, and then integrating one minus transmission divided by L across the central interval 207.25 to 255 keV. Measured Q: 3.0 keV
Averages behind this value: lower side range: 14.3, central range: 13.1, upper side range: 13.6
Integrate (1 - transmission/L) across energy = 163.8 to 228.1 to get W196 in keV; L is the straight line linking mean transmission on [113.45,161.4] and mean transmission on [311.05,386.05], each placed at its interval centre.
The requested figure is -0.47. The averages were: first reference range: 14.5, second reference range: 13.4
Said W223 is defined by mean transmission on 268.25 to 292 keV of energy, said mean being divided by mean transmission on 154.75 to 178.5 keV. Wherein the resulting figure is 0.88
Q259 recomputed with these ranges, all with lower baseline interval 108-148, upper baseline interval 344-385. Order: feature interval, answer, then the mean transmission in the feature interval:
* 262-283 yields 0.275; 10.4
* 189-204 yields -0.038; 14.5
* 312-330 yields -0.103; 14.3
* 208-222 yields -0.036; 14.3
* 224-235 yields -0.019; 13.9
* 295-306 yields -0.092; 14.3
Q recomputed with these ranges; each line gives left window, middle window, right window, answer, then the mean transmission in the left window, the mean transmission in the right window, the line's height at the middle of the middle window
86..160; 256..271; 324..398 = 7.0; 14.4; 13.3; 13.7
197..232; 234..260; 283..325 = 6.0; 14.2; 14.2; 14.2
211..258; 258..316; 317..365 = 2.5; 12.7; 13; 12.8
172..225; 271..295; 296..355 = 1.5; 14.3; 13.9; 14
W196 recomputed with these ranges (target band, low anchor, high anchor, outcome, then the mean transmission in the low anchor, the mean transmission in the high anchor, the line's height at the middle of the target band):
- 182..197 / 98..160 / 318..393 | -0.3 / 14.4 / 13.3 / 14.1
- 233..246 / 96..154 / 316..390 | 0.3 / 14.4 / 13.3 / 13.9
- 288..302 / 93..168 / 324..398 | -0.5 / 14.4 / 13.3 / 13.6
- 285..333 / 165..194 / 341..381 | -4.4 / 14.3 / 12.5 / 13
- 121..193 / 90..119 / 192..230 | -1.0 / 14.2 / 14.3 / 14.2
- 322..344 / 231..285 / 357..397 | -3.2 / 10.8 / 13.3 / 12.4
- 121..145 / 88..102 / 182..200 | -0.5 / 14.2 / 14.4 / 14.3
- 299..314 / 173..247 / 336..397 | -0.9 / 14.1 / 13.1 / 13.5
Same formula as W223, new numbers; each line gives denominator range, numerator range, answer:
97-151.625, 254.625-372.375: 0.87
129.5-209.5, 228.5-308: 0.83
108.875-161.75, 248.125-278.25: 0.61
